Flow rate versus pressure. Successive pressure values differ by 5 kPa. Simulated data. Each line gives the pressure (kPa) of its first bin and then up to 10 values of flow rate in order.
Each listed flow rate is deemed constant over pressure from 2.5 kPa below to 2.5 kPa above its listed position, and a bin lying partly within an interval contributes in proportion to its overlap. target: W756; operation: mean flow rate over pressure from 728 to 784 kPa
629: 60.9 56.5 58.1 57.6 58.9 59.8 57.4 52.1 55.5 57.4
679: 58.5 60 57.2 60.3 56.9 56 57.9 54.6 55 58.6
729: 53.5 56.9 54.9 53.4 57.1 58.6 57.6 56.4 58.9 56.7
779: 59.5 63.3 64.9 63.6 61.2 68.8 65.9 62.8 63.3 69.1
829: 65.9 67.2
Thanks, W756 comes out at 57.1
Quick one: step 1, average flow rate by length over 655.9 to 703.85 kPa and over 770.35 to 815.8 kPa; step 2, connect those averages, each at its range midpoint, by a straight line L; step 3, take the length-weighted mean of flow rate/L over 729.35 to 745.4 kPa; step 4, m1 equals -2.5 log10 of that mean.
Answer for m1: 0.097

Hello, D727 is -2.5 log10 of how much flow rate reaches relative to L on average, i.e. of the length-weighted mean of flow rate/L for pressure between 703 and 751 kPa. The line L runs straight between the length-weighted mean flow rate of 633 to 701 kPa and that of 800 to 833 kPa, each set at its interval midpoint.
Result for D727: 0.095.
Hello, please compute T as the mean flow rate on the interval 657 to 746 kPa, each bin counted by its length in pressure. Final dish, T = 56.5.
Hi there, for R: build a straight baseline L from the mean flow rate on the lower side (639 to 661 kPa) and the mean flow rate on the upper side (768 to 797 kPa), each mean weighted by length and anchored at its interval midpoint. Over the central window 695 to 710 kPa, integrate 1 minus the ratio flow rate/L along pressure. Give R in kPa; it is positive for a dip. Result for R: 0.6 kPa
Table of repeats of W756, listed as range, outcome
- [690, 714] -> 57.4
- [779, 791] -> 63.1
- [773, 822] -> 63.3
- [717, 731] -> 55.8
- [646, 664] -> 57.8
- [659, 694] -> 57.1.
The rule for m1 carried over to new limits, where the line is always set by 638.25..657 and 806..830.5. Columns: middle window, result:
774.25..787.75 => 0.05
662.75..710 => 0.05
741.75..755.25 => 0.12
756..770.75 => 0.10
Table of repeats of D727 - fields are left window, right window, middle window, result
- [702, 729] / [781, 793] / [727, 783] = 0.07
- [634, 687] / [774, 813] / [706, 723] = 0.07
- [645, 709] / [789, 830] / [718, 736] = 0.08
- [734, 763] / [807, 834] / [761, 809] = -0.01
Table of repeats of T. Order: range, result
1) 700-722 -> 56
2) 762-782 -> 58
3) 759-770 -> 57.5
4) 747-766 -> 57.5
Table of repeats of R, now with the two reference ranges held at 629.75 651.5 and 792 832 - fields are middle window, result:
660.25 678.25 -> 1.13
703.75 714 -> 0.72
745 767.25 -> 1.98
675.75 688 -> 0.17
